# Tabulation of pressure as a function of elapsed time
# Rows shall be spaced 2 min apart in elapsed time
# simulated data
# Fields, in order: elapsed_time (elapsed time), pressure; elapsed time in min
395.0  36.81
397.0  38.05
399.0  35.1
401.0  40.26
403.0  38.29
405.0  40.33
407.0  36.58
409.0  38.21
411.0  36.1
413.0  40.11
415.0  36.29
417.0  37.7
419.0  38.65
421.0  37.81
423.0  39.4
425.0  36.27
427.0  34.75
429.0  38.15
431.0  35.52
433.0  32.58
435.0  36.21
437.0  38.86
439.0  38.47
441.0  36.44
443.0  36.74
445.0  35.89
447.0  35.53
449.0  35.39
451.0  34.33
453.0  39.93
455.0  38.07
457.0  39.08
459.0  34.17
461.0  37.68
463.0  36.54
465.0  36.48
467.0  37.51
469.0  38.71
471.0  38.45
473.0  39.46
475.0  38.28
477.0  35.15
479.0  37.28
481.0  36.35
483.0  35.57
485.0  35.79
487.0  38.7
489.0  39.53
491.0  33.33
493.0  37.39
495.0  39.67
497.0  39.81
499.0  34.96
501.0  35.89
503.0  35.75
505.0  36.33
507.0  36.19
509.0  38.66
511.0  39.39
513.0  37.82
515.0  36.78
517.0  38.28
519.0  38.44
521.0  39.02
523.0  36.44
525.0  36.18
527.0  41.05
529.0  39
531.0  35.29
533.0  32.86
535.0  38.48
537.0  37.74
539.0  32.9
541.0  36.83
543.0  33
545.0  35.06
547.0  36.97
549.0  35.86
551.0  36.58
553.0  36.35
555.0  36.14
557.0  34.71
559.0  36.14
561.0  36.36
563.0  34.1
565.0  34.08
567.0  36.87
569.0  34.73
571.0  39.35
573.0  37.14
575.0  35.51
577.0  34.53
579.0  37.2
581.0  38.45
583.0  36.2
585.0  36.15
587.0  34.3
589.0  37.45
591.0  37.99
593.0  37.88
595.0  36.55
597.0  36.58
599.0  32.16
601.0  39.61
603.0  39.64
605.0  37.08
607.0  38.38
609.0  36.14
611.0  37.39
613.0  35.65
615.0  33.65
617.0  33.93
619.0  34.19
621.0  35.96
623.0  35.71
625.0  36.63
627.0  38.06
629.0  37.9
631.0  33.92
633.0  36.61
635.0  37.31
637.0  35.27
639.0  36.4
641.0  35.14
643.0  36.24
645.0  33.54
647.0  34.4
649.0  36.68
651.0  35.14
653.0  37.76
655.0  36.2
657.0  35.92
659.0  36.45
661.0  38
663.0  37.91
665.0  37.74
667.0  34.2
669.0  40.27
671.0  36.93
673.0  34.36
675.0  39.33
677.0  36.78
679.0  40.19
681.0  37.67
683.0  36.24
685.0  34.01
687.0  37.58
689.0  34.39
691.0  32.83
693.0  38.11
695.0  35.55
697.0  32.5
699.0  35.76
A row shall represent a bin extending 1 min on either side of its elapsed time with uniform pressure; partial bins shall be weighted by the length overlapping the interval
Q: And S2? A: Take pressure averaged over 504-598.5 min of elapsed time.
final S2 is 36.6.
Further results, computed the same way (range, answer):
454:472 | 37.4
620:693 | 36.4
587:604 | 37.1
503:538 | 37.5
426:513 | 37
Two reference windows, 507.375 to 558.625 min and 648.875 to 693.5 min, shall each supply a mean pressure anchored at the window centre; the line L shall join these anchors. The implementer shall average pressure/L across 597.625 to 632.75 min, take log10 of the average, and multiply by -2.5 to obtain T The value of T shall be 0.015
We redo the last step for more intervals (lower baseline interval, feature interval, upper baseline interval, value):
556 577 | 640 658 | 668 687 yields 0.038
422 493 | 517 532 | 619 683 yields -0.034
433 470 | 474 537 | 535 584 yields -0.023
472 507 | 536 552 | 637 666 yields 0.033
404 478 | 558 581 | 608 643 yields 0.005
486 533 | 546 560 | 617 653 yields 0.023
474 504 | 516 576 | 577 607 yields 0.016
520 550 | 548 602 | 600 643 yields 0.005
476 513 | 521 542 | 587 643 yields 0.001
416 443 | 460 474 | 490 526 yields -0.021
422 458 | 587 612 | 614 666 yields -0.028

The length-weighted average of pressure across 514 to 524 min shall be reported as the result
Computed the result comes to 37.8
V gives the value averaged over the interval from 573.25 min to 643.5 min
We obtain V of 36.3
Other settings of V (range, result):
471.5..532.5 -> 37.4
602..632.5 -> 36.3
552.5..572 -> 35.9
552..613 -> 36.5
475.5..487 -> 36.4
